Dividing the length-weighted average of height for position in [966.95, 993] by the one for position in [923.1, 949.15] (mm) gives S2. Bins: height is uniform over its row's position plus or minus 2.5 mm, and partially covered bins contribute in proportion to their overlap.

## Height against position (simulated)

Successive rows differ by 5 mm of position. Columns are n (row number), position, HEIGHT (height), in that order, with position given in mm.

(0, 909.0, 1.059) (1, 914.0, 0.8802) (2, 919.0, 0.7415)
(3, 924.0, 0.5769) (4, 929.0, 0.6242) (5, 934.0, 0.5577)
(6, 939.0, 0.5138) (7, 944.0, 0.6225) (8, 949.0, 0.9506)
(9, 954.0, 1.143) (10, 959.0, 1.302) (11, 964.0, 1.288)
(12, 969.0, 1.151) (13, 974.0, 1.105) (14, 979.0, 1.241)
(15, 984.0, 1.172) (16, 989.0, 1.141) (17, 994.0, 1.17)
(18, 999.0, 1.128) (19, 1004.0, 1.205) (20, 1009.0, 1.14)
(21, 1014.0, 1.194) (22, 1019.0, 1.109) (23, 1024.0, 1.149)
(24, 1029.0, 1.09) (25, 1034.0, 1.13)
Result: 1.88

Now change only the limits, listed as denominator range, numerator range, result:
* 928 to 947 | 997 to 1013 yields 1.98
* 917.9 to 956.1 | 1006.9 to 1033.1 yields 1.60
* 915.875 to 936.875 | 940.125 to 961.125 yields 1.53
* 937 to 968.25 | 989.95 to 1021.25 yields 1.17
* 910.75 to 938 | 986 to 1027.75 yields 1.70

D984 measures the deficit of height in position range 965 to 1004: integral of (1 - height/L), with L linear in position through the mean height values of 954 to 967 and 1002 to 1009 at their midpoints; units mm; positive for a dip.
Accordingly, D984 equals 1.66 mm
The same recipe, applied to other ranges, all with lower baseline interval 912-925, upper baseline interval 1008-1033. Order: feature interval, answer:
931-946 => 4.7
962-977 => -3.8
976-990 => -2.7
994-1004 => -1.0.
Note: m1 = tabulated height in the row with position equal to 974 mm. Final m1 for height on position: 1.105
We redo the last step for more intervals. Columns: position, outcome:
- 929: 0.6242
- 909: 1.059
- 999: 1.128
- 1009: 1.14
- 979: 1.241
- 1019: 1.109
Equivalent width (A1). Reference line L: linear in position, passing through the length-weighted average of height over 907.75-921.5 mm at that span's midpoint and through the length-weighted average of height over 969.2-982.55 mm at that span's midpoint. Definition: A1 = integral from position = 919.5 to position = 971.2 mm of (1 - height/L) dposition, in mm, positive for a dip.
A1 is 8.66 mm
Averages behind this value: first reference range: 0.879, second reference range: 1.17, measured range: 0.866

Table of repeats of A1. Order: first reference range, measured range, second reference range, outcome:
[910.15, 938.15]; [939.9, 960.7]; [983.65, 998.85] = -1.8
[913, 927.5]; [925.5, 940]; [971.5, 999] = 4.1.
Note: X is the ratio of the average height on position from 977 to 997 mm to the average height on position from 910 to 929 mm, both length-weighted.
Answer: 1.6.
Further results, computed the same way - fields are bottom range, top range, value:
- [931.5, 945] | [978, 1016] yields 2.10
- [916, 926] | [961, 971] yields 1.82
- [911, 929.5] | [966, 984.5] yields 1.62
